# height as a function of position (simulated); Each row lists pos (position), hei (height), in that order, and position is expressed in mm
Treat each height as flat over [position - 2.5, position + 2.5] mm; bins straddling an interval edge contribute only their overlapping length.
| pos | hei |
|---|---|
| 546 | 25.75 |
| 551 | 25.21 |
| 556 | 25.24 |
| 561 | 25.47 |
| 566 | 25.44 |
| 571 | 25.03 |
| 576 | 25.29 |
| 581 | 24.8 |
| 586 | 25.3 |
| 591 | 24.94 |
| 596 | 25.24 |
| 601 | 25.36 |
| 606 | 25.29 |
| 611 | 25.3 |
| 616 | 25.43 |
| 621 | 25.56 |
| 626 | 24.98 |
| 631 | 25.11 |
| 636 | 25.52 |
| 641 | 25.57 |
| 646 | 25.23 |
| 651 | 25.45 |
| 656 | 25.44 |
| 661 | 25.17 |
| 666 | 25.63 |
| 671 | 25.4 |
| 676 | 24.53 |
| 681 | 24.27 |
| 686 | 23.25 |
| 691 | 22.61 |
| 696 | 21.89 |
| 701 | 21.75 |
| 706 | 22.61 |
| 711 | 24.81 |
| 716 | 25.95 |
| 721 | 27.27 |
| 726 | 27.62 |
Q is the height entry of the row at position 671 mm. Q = 25.4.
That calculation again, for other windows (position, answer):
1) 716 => 25.95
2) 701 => 21.75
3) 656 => 25.44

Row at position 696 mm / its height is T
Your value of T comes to 21.89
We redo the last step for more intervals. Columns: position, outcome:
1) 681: 24.27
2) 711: 24.81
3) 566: 25.44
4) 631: 25.11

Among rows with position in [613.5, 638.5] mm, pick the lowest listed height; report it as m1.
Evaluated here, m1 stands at 24.98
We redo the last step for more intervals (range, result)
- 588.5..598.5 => 24.94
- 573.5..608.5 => 24.8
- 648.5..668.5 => 25.17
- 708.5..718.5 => 24.81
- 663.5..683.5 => 24.27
